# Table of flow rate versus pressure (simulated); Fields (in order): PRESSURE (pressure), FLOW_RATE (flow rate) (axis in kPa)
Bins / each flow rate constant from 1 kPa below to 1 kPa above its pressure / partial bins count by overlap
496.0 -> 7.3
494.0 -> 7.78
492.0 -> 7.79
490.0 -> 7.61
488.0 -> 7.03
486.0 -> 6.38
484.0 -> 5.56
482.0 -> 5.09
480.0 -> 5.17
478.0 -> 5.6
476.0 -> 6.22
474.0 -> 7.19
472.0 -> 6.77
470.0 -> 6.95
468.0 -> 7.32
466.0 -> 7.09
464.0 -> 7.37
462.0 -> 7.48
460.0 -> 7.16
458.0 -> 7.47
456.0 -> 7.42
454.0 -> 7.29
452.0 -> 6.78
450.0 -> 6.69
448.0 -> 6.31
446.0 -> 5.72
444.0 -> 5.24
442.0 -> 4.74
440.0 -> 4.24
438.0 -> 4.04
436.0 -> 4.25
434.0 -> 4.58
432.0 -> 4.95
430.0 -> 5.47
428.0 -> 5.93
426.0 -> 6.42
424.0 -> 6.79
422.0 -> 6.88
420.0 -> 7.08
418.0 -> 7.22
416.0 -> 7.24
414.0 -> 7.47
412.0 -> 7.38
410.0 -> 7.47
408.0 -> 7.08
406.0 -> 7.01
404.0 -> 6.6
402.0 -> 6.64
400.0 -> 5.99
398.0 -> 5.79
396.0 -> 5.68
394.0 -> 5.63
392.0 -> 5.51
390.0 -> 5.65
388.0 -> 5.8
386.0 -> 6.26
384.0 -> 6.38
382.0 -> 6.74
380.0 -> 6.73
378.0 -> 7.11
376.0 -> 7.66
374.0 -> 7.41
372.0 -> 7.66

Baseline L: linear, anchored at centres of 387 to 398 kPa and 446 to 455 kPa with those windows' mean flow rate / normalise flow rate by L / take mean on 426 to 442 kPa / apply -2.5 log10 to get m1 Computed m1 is 0.288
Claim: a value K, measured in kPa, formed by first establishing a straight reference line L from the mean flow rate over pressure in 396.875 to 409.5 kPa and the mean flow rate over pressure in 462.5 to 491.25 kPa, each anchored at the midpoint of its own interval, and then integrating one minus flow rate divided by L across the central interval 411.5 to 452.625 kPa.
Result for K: 3.78 kPa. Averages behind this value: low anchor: 6.55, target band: 5.95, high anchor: 6.55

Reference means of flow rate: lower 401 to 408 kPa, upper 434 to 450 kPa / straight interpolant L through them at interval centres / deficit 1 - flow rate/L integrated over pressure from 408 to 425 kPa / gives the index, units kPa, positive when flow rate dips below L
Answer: -2.6 kPa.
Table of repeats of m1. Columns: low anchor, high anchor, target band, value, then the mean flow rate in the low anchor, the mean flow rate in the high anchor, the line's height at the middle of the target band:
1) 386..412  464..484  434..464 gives 0.05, 6.28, 6.39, 6.35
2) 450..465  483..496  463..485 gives 0.12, 7.24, 7.05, 7.14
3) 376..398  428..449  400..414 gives -0.22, 6.2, 5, 5.73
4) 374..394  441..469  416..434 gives 0.05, 6.44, 6.72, 6.6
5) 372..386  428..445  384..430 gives -0.12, 7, 4.76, 5.91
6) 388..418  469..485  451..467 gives -0.18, 6.51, 6.07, 6.18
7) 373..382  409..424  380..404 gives 0.19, 7.17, 7.22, 7.19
